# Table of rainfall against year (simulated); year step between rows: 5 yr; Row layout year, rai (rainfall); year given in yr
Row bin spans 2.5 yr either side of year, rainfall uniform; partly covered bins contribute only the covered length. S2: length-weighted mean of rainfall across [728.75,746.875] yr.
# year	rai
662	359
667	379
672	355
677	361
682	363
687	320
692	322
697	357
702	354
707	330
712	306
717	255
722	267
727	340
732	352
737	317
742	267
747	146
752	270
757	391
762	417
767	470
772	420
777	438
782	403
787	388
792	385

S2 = 291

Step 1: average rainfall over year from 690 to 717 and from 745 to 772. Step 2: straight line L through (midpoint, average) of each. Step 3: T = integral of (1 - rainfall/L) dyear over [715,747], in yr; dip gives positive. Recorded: 4.7 yr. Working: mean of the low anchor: 327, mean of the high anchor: 350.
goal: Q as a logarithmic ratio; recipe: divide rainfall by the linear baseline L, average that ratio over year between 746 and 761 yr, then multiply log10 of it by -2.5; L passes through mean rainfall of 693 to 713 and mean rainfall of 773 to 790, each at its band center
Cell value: 0.29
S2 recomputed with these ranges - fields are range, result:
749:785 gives 398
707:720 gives 290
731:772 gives 333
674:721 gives 328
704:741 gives 308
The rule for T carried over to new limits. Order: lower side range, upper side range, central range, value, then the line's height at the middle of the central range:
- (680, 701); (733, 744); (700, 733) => 0.7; 319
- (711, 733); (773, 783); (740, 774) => 3.7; 377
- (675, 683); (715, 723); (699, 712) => -1.8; 295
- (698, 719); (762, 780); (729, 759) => 7.4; 385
